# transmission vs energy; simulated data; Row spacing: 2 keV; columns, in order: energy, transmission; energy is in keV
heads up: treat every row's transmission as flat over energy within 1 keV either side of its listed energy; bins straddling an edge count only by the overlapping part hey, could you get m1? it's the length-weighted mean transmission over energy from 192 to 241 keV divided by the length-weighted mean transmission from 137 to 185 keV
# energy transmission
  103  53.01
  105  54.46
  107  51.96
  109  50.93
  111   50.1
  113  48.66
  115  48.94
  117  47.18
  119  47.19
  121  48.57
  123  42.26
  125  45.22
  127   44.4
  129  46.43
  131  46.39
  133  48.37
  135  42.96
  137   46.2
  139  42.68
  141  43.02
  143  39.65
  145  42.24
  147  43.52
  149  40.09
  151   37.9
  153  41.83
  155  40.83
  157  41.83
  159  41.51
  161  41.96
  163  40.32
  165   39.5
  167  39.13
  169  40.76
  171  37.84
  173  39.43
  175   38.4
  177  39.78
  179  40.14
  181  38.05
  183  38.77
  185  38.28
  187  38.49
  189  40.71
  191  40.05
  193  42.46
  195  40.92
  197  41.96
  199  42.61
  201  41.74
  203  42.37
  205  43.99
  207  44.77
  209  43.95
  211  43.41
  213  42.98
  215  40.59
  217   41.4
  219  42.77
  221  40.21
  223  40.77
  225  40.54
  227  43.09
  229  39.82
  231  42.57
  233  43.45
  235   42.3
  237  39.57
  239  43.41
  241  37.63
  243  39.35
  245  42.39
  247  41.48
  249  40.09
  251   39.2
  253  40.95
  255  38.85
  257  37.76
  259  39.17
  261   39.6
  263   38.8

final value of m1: 1.0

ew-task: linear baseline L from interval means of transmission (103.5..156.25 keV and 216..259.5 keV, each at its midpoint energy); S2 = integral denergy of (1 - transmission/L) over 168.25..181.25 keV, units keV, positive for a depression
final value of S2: 1.3 keV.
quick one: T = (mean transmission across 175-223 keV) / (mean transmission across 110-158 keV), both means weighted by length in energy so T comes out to 0.9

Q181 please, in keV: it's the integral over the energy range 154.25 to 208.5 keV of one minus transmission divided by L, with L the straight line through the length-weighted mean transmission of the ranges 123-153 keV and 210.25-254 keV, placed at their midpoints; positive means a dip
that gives 2.3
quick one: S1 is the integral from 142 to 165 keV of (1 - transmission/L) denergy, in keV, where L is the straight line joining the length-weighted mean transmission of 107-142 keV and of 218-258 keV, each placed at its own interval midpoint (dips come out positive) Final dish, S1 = 2.1 keV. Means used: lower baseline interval 46.6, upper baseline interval 40.8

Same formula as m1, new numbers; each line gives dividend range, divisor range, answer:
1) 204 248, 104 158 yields 0.92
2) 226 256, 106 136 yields 0.87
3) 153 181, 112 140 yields 0.87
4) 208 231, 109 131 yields 0.89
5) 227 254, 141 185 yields 1.02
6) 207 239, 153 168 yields 1.03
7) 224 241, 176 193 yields 1.05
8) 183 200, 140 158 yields 0.98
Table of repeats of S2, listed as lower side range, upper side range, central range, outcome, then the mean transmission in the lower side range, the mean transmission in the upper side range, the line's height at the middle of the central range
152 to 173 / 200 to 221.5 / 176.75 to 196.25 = 0.8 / 40.5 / 42.6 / 41.6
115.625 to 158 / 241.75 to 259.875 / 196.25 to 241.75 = -1.2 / 43.8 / 39.9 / 41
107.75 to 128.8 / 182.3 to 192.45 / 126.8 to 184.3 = 2.2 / 47.4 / 39.4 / 43.1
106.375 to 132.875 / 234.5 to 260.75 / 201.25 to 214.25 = -0.3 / 47.5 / 40.1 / 42.4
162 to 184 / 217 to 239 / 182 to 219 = -1.1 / 39.3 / 41.6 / 40.4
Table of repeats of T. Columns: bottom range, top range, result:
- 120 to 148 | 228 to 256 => 0.92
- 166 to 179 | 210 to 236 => 1.06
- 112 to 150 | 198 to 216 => 0.96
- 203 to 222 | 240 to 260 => 0.93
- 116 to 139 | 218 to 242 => 0.90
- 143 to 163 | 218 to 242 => 1.00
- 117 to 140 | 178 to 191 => 0.86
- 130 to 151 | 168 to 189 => 0.90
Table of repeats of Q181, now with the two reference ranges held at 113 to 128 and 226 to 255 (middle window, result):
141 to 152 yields 1.1 keV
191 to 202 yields 0.3 keV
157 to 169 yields 1.0 keV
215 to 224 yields 0.2 keV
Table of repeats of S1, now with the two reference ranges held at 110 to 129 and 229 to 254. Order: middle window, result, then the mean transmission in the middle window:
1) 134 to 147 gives 0.86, 42.8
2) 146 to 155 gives 0.91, 40.8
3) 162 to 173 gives 1.25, 39.5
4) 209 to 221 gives 0.02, 42.2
